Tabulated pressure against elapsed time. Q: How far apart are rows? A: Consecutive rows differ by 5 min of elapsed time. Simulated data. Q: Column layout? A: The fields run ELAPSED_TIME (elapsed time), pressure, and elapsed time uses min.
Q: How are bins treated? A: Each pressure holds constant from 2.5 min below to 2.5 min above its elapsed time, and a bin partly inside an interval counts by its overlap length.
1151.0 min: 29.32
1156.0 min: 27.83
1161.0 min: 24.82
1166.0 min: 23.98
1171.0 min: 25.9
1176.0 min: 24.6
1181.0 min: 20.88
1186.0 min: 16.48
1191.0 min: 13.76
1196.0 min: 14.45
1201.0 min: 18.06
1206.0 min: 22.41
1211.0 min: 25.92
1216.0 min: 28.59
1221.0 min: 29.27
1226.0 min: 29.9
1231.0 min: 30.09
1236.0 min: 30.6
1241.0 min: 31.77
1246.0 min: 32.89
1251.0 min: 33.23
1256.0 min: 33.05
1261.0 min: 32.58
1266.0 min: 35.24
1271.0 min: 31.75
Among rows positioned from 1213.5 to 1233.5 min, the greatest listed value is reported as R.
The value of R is 30.09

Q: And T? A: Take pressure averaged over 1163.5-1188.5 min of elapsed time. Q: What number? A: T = 22.4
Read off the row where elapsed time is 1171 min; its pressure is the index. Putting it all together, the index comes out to 25.9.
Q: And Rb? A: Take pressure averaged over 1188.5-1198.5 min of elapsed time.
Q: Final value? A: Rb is 14.1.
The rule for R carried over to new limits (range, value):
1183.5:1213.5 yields 25.92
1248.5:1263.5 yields 33.23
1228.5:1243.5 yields 31.77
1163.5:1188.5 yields 25.9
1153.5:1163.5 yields 27.83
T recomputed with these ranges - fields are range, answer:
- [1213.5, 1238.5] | 29.7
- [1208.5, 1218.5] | 27.3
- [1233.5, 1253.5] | 32.1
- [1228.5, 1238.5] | 30.3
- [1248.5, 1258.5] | 33.1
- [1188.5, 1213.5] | 18.9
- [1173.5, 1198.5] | 18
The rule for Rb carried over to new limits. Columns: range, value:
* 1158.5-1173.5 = 24.9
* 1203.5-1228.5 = 27.2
